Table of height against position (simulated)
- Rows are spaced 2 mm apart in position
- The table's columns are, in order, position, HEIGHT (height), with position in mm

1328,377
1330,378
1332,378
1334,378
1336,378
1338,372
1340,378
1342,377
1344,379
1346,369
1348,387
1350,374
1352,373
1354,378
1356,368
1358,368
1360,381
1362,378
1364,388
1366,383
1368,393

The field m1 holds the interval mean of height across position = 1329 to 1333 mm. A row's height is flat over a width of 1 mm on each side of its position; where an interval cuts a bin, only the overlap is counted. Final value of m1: 378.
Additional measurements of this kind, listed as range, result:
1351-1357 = 373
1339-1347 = 376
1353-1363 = 375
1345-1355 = 376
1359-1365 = 382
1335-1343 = 376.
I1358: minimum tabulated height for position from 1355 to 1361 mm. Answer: 368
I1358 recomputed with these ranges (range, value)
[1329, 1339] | 372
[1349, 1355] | 373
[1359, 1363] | 378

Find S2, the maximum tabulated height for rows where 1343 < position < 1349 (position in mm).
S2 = 387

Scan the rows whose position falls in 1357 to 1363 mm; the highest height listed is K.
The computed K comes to 381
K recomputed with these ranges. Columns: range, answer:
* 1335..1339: 378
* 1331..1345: 379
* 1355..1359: 368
